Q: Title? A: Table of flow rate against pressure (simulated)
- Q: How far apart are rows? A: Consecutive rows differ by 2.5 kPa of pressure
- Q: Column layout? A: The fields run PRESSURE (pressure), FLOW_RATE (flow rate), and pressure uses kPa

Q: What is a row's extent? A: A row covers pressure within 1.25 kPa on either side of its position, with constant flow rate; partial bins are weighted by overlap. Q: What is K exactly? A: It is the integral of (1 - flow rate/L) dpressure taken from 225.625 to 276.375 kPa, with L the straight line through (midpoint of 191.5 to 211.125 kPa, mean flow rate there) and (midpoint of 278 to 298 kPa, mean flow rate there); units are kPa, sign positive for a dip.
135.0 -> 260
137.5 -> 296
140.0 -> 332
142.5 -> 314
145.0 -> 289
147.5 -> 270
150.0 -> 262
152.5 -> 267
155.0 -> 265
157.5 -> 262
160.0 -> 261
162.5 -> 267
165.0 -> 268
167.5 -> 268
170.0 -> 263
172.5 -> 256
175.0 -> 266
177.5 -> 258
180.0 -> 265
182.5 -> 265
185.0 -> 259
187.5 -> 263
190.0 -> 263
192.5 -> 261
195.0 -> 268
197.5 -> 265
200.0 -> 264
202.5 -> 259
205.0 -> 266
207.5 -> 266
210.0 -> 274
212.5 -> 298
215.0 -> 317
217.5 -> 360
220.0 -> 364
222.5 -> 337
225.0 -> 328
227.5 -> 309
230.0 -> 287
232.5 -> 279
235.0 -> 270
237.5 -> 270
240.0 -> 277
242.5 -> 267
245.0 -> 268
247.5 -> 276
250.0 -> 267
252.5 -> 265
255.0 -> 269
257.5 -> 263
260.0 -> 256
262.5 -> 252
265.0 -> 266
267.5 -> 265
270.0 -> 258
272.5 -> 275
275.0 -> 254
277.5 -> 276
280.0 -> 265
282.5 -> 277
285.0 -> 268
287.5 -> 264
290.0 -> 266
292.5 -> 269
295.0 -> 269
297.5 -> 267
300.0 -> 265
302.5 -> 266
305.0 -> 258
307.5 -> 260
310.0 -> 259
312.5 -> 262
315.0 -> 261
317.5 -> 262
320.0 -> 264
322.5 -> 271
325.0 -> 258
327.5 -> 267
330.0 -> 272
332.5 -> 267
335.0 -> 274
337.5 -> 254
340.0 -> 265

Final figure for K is -0.6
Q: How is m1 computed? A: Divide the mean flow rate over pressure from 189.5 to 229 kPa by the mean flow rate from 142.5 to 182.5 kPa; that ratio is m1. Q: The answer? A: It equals 1.1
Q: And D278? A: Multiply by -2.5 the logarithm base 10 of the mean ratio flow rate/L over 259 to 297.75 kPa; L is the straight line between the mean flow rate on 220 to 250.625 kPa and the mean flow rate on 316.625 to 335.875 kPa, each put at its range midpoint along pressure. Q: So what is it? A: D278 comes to 0.05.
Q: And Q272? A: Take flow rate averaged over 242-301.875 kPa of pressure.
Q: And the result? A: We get 266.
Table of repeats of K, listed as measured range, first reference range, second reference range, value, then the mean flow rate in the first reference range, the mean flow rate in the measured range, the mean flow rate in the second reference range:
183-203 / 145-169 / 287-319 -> 0.23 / 267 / 263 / 264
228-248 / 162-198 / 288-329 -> -0.89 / 264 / 275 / 264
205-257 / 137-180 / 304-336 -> -4.22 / 274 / 291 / 264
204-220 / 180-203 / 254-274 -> -2.40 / 263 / 303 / 263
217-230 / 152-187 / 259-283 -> -3.43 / 263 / 333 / 264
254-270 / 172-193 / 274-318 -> 0.16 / 262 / 261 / 265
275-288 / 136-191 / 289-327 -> -0.17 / 272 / 269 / 264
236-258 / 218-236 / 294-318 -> 2.28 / 313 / 269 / 263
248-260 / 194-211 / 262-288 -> 0.01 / 266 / 266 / 266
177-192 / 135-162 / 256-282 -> 0.71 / 280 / 262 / 263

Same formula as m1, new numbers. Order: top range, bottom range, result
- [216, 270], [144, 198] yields 1.08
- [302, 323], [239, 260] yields 0.98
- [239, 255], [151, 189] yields 1.02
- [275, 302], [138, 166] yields 0.96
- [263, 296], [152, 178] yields 1.01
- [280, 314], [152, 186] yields 1.01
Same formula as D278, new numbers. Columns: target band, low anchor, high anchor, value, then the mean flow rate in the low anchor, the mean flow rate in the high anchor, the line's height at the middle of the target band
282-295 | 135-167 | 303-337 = -0.01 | 278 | 264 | 267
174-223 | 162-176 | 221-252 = -0.03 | 265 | 286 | 274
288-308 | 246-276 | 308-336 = 0.00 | 264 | 265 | 265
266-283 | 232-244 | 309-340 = 0.01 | 272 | 264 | 269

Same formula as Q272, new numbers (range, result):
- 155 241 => 279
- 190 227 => 294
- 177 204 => 263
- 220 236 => 307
